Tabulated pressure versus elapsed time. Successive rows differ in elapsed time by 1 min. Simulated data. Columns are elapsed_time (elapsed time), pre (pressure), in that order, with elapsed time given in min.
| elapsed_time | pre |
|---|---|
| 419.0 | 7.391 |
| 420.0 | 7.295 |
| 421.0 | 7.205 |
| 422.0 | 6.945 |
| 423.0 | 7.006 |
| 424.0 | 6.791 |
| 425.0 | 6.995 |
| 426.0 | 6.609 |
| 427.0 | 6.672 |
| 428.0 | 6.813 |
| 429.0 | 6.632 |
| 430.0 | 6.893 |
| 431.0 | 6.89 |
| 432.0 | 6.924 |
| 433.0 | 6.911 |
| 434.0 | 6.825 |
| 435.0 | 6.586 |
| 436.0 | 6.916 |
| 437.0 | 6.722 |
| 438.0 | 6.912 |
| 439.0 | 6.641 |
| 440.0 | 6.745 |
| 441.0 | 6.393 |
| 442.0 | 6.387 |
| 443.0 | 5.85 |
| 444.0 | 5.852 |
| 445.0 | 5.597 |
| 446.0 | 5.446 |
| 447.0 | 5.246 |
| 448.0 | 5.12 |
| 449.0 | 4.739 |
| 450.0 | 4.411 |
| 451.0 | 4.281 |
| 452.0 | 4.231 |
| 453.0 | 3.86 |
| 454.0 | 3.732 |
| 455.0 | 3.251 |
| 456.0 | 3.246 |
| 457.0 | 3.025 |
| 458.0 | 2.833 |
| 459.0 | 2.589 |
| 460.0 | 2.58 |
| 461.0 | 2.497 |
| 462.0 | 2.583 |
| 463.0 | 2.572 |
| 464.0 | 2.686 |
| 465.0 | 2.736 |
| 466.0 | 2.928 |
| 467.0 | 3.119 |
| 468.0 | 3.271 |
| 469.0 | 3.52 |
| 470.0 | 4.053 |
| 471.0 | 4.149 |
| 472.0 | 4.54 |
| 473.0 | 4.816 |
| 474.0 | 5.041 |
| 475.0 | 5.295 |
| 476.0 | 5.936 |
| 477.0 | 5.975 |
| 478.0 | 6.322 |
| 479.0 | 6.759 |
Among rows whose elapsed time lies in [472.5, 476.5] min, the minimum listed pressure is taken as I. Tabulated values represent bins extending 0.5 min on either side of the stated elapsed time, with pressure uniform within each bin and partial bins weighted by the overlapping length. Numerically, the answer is 4.816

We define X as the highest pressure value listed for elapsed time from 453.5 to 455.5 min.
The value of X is 3.732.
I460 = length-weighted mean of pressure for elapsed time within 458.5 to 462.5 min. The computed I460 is 2.56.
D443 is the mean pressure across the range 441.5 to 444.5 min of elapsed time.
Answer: 6.03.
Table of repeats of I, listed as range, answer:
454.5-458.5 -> 2.833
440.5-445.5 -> 5.597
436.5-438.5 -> 6.722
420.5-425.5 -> 6.791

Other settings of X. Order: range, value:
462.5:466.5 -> 2.928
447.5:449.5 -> 5.12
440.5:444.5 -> 6.393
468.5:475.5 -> 5.295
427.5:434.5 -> 6.924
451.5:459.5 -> 4.231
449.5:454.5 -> 4.411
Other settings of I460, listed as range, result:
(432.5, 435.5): 6.77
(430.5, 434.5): 6.89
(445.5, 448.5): 5.27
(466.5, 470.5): 3.49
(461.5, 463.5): 2.58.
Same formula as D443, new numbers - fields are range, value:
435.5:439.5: 6.8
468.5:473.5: 4.22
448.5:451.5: 4.48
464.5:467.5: 2.93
